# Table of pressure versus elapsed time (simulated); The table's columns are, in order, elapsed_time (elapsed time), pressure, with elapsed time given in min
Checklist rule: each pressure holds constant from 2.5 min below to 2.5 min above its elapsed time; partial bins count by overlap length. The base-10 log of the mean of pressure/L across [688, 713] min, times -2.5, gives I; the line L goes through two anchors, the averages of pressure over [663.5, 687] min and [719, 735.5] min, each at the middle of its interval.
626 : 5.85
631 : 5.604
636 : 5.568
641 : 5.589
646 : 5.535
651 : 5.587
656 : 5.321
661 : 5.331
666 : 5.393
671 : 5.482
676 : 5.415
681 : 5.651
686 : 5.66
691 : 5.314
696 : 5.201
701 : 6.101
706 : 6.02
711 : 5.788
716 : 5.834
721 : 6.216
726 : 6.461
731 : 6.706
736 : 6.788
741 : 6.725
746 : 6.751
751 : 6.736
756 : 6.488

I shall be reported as 0.06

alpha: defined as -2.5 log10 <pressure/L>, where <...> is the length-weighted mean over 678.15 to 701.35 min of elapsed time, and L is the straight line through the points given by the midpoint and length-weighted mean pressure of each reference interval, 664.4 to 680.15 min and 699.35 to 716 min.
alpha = 0.03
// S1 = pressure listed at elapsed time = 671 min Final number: 5.482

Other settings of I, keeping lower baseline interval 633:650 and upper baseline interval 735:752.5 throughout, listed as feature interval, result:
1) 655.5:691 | 0.09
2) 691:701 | 0.14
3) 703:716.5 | 0.08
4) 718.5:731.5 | 0.02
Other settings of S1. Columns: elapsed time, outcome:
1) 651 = 5.587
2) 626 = 5.85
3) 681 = 5.651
